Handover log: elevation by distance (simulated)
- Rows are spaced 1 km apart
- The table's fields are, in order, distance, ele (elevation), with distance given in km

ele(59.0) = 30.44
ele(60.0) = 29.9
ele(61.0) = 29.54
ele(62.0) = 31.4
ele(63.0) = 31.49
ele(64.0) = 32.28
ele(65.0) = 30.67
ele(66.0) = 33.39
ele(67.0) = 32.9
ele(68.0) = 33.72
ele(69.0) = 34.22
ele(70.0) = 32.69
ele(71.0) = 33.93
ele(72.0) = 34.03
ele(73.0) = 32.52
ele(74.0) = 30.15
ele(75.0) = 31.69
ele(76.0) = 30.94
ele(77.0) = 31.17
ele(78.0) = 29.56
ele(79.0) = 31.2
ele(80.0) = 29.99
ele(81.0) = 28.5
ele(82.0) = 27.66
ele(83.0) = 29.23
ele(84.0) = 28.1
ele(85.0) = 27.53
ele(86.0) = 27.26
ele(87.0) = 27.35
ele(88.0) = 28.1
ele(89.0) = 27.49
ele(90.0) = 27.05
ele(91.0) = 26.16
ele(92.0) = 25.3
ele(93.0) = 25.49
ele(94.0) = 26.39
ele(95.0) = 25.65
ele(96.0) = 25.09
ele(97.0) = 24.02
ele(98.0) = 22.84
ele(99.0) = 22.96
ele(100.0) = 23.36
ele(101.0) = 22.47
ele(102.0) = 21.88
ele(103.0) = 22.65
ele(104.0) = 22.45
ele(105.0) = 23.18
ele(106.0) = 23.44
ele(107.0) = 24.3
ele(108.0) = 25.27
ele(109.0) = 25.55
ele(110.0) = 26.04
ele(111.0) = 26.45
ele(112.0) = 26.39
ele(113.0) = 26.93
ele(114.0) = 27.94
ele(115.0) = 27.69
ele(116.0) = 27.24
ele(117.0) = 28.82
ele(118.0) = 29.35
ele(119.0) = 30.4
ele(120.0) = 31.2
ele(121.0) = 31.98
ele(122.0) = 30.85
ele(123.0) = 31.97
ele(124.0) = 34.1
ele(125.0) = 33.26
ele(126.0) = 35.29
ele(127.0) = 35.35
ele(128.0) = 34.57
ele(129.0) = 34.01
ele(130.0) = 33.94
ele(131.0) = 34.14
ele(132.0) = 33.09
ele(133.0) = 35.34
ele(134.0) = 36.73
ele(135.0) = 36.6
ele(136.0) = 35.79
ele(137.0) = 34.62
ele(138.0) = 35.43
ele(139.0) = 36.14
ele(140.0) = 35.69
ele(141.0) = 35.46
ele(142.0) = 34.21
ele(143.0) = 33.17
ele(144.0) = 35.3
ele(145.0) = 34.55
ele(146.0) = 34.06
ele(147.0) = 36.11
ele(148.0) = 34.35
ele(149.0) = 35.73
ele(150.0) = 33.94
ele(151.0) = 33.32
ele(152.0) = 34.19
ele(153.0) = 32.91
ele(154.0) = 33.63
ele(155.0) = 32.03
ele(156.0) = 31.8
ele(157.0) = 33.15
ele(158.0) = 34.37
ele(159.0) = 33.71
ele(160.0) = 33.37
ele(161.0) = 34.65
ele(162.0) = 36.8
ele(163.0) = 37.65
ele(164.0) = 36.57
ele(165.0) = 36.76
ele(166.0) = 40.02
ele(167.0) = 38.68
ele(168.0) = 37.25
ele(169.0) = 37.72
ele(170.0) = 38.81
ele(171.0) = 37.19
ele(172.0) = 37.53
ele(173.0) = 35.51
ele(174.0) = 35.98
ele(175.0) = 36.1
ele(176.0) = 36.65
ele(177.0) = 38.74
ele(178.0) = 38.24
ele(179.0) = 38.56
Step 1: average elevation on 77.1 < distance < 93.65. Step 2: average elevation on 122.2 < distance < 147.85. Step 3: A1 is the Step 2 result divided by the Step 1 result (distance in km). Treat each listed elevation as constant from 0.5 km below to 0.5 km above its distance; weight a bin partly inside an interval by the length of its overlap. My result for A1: 1.2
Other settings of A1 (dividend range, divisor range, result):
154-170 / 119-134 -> 1.06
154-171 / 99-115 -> 1.46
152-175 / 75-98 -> 1.29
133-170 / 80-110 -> 1.38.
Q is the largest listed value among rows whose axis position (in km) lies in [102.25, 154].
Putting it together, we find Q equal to 36.73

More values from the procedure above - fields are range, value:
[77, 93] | 31.2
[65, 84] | 34.22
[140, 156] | 36.11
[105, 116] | 27.94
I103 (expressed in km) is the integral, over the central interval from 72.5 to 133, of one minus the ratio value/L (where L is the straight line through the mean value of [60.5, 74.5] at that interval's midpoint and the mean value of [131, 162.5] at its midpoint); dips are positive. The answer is 9.1 km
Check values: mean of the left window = 32.4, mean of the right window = 34.5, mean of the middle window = 28.3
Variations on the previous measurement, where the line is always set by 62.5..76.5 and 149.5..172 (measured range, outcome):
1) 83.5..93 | 1.7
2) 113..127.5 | 1.3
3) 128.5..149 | -0.1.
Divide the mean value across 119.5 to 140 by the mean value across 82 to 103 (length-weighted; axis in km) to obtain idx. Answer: 1.33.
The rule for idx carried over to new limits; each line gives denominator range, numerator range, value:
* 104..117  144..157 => 1.31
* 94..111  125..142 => 1.46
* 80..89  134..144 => 1.26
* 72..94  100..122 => 0.91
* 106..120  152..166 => 1.28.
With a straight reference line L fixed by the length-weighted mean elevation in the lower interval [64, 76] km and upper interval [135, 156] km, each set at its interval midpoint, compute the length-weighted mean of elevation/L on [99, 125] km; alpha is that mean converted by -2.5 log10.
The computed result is 0.24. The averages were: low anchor 32.6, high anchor 34.5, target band 26.9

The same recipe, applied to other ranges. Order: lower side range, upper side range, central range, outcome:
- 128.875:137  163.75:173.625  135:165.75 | 0.047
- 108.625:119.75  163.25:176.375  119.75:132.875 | -0.128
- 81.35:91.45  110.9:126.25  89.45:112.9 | 0.168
